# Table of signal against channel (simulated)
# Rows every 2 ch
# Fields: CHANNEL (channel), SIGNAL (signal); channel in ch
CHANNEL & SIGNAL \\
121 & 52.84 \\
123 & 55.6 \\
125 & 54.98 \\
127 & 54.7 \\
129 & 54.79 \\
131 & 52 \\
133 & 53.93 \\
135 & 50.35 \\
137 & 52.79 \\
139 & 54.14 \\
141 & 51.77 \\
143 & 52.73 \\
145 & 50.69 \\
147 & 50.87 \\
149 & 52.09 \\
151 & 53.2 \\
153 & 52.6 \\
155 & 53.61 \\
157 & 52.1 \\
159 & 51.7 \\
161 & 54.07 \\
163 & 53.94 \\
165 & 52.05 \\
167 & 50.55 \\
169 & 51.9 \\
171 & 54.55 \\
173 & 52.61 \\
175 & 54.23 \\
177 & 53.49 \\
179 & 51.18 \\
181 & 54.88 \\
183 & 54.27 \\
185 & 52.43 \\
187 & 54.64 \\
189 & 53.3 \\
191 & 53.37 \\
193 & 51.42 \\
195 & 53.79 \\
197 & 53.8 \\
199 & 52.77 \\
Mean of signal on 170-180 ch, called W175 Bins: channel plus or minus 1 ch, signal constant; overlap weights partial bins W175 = 53.2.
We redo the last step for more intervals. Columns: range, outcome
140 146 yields 51.7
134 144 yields 52.4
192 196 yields 52.6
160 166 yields 53.4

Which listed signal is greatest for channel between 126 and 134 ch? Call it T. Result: 54.79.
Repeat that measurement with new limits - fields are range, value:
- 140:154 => 53.2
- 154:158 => 53.61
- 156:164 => 54.07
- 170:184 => 54.88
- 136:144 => 54.14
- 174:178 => 54.23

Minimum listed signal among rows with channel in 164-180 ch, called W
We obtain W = 50.55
